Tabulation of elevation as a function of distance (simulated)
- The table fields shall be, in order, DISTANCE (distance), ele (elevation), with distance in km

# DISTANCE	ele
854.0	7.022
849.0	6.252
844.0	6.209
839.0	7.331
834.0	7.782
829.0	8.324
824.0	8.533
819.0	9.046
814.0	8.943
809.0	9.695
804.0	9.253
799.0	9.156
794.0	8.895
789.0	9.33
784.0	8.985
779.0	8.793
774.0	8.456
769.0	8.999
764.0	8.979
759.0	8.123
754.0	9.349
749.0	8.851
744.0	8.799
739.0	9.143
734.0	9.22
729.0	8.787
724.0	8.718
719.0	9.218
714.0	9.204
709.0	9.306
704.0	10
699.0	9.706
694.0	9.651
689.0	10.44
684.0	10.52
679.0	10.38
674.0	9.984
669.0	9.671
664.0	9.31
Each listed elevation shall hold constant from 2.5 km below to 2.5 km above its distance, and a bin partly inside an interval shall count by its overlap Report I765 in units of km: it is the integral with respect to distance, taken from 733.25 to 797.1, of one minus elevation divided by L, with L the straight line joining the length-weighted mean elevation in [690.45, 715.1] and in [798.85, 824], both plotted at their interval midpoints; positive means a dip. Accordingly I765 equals 3.0 km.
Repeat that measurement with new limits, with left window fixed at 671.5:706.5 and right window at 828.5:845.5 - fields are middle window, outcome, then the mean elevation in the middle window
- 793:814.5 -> -3.4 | 9.23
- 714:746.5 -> 1.2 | 9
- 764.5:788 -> -1.0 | 8.86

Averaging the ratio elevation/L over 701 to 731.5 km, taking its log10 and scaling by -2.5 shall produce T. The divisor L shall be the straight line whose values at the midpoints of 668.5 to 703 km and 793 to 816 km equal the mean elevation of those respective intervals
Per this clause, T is 0.07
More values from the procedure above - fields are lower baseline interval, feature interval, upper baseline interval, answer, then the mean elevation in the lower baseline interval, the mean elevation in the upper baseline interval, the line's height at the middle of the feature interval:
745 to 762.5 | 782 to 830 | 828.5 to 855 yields -0.165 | 8.79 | 7.07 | 7.77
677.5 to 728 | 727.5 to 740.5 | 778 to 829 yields 0.048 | 9.67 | 9.03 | 9.48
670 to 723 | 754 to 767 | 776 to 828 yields 0.074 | 9.8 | 9.04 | 9.34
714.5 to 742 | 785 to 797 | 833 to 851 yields -0.164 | 9.03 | 6.84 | 7.82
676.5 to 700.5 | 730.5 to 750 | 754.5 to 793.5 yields 0.042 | 10.2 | 8.84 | 9.36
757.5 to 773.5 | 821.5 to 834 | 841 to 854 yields -0.190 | 8.71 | 6.43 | 6.97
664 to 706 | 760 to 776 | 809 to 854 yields 0.004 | 10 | 7.86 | 8.79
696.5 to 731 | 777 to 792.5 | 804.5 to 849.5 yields -0.057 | 9.28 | 8.15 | 8.57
